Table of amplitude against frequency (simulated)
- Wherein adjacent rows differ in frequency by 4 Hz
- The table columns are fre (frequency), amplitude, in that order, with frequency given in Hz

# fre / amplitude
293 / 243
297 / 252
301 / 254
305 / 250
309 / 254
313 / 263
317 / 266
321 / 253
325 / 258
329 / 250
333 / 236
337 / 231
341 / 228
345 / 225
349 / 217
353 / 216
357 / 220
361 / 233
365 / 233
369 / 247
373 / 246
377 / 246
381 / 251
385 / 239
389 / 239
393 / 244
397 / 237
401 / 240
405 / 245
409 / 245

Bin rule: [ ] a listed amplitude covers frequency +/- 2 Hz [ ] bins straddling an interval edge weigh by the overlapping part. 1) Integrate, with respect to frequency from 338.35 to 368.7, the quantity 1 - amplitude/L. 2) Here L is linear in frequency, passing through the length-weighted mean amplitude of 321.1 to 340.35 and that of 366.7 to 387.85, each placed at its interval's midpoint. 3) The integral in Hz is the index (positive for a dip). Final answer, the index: 2.3 Hz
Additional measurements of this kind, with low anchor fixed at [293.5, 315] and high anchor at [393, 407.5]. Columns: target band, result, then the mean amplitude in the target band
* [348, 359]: 1.32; 218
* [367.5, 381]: -0.13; 247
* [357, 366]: 0.59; 230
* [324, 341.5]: 0.66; 241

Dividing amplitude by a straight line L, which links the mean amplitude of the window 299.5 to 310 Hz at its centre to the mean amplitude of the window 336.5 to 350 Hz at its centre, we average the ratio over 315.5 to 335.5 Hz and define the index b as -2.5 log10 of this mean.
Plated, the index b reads -0.06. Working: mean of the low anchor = 252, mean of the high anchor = 225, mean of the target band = 252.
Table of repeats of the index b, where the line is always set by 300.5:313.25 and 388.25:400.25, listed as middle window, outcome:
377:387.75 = -0.01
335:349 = 0.10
